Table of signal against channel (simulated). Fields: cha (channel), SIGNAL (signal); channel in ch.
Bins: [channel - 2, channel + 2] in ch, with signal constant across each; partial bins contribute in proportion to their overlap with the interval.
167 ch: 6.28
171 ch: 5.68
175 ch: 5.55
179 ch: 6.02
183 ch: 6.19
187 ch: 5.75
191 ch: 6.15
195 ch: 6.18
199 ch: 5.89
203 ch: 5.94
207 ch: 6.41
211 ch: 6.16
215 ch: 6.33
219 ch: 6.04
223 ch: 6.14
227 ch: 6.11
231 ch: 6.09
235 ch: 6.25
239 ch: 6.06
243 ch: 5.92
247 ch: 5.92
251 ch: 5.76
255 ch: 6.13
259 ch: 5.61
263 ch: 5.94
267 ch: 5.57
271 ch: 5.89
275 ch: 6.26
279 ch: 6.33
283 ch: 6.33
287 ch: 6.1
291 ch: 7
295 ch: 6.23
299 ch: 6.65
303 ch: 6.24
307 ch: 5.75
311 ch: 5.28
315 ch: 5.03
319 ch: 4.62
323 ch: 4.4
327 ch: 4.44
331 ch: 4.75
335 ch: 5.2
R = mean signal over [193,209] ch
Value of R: 6.11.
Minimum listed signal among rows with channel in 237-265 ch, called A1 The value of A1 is 5.61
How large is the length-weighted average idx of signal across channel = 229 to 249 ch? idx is 6.05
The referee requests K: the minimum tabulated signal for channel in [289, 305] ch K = 6.23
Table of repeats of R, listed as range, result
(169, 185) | 5.86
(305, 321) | 5.17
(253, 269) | 5.81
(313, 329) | 4.62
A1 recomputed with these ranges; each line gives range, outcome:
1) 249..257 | 5.76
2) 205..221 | 6.04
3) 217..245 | 5.92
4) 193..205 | 5.89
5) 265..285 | 5.57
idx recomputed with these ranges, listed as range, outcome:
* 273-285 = 6.31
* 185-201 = 5.99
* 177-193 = 6.03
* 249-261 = 5.83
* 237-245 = 5.99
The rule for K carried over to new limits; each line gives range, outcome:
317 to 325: 4.4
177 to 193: 5.75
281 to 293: 6.1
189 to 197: 6.15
